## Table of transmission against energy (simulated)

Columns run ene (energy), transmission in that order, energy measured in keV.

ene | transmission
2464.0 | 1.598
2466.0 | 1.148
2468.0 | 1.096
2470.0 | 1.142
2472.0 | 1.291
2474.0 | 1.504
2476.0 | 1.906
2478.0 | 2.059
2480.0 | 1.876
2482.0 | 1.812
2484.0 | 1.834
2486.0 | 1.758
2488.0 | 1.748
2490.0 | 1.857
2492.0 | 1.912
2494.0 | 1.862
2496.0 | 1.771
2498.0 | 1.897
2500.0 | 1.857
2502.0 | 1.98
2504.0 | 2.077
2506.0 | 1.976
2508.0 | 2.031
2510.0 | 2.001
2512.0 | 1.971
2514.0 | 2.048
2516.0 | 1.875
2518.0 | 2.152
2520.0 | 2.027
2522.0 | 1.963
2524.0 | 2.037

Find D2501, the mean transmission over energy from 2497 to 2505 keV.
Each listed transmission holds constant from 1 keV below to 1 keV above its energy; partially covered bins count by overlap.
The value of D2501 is 1.95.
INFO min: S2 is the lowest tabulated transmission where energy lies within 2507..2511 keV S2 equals 2.001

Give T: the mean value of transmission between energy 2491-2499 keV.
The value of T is 1.86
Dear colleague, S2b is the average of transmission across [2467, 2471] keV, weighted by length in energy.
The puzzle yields 1.12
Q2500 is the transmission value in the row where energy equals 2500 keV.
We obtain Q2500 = 1.857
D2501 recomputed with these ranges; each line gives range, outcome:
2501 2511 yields 2.01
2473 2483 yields 1.83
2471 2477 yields 1.57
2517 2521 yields 2.09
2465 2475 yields 1.24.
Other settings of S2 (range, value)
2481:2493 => 1.748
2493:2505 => 1.771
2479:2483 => 1.812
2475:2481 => 1.876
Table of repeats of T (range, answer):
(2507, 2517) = 1.99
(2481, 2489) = 1.79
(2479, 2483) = 1.84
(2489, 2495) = 1.88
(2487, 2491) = 1.8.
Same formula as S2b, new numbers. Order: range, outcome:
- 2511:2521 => 2.01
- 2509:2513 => 1.99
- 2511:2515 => 2.01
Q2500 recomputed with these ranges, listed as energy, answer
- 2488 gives 1.748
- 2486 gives 1.758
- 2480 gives 1.876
